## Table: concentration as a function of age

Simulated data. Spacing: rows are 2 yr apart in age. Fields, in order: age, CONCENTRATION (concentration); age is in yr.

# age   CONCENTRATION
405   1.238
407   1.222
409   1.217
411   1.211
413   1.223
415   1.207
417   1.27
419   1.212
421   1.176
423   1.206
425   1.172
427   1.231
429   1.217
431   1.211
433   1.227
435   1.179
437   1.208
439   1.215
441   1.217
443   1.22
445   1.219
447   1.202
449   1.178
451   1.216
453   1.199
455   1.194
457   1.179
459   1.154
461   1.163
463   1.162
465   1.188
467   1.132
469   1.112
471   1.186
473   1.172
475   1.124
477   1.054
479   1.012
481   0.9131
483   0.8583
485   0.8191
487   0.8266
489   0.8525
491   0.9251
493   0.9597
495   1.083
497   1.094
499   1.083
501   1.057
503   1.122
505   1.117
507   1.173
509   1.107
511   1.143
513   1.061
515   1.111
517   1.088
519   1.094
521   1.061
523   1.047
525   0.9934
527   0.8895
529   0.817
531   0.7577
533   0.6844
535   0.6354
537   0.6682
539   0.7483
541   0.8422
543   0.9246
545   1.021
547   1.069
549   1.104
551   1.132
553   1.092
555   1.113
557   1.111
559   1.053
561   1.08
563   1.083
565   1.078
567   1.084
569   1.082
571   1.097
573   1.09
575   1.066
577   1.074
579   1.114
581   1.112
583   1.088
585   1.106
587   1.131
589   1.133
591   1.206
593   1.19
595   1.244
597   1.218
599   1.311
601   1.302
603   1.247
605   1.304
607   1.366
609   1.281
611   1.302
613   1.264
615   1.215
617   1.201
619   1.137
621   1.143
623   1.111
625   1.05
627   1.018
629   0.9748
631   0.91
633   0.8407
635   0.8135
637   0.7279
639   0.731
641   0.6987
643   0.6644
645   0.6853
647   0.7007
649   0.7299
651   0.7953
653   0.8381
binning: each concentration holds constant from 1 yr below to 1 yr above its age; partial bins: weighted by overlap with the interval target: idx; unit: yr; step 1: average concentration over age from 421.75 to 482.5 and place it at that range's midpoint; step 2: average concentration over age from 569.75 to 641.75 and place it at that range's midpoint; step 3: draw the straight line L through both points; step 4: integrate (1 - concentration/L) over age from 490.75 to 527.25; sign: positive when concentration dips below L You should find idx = 2.4 yr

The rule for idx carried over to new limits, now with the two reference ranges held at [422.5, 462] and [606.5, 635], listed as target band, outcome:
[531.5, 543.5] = 4.3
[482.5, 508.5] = 3.8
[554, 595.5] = 1.0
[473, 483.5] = 1.5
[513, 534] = 3.7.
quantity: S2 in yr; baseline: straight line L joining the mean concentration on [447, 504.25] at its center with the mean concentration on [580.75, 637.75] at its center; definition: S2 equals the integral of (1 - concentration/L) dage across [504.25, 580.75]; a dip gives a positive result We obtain 6.40 yr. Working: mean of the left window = 1.07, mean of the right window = 1.14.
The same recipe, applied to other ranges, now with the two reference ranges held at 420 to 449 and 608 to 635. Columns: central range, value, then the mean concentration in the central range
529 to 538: 3.52 yr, 0.701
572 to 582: 0.30 yr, 1.09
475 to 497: 4.31 yr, 0.947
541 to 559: 1.32 yr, 1.06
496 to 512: 0.75 yr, 1.11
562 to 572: 0.41 yr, 1.08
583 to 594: -0.28 yr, 1.15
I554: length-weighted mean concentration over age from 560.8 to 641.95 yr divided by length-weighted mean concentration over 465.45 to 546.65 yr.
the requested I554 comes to 1.12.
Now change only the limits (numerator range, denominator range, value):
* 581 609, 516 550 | 1.34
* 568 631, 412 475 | 0.97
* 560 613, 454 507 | 1.10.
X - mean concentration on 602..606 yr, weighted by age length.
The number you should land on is 1.28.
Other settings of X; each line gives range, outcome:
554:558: 1.11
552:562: 1.09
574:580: 1.08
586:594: 1.17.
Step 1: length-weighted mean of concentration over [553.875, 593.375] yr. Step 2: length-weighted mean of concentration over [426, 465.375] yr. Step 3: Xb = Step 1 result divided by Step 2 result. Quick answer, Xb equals 0.9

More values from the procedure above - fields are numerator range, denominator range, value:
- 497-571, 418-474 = 0.85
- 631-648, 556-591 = 0.68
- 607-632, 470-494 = 1.17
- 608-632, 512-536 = 1.21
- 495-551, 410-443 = 0.81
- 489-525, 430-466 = 0.89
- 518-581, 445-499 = 0.92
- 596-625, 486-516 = 1.18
